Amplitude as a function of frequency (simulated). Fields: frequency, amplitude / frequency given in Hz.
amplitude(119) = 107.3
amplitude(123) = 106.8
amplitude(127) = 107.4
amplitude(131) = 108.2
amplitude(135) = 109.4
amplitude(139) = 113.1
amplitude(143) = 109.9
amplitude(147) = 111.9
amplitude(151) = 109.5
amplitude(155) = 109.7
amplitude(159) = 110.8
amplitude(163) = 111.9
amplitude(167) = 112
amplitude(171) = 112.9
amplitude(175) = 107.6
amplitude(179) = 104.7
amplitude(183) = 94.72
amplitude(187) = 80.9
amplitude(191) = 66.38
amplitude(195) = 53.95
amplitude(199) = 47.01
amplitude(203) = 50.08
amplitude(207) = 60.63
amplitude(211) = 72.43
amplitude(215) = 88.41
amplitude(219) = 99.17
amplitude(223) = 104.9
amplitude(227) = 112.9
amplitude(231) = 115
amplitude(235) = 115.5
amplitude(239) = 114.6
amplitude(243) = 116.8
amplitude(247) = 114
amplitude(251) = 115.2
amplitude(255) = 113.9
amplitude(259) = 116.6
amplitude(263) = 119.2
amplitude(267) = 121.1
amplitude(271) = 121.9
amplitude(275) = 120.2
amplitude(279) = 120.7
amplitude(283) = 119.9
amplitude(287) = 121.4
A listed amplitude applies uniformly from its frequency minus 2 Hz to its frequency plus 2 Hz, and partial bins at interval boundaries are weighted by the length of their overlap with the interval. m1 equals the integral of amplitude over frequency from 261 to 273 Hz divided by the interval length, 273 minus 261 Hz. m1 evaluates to 121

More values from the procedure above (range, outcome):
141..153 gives 110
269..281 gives 121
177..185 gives 99.7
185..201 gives 62.1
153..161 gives 110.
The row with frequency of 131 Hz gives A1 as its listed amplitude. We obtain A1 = 108.2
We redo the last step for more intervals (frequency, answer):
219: 99.17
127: 107.4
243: 116.8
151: 109.5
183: 94.72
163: 111.9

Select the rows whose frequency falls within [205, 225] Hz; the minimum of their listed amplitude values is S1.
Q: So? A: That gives 60.63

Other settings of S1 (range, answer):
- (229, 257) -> 113.9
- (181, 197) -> 53.95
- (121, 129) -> 106.8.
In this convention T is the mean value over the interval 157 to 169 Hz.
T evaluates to 112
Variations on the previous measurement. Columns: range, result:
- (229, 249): 115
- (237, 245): 116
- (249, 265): 116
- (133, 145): 111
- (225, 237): 114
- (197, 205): 48.5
